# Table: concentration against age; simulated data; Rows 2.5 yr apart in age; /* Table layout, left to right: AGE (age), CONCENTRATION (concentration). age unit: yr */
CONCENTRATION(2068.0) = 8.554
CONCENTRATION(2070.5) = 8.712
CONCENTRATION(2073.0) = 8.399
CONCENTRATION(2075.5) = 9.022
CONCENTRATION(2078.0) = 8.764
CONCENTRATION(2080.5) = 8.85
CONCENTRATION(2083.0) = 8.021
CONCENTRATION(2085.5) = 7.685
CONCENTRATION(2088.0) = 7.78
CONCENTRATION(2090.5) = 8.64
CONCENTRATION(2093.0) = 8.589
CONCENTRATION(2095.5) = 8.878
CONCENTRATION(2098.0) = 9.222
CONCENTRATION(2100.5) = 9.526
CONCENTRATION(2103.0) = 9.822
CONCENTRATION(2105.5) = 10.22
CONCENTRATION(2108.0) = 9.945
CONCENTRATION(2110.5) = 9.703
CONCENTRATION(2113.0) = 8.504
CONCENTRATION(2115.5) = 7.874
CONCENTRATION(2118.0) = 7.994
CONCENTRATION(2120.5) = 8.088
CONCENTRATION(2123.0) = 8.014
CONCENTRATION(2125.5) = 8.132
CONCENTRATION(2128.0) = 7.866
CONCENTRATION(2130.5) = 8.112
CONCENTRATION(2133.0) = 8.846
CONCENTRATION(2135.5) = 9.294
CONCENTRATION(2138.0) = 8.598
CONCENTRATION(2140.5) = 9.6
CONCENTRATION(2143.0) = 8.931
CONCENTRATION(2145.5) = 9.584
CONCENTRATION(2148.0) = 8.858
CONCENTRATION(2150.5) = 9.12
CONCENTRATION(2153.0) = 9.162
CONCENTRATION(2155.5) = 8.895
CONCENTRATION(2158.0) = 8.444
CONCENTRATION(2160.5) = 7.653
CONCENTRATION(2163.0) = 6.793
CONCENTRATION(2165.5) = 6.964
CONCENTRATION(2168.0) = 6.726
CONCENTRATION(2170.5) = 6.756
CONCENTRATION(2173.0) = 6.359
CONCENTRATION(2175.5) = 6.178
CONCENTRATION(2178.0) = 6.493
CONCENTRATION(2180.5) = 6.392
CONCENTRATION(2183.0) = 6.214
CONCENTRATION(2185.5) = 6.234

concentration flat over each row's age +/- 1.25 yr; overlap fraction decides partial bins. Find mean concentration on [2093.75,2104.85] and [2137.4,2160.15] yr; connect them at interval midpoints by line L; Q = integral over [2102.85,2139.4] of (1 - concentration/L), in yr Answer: 1.98 yr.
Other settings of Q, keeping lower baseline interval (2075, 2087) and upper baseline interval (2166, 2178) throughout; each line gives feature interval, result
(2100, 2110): -2.49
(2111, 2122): -0.77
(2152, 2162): -2.38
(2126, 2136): -1.44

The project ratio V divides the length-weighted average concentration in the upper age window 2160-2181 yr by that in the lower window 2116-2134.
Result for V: 0.8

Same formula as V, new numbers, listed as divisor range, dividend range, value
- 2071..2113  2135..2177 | 0.91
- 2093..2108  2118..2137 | 0.88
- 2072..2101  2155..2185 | 0.81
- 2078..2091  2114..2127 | 0.98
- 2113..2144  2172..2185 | 0.75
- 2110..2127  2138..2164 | 1.06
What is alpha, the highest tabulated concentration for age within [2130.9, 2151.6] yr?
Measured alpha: 9.6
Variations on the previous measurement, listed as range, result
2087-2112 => 10.22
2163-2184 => 6.964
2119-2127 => 8.132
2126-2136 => 9.294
